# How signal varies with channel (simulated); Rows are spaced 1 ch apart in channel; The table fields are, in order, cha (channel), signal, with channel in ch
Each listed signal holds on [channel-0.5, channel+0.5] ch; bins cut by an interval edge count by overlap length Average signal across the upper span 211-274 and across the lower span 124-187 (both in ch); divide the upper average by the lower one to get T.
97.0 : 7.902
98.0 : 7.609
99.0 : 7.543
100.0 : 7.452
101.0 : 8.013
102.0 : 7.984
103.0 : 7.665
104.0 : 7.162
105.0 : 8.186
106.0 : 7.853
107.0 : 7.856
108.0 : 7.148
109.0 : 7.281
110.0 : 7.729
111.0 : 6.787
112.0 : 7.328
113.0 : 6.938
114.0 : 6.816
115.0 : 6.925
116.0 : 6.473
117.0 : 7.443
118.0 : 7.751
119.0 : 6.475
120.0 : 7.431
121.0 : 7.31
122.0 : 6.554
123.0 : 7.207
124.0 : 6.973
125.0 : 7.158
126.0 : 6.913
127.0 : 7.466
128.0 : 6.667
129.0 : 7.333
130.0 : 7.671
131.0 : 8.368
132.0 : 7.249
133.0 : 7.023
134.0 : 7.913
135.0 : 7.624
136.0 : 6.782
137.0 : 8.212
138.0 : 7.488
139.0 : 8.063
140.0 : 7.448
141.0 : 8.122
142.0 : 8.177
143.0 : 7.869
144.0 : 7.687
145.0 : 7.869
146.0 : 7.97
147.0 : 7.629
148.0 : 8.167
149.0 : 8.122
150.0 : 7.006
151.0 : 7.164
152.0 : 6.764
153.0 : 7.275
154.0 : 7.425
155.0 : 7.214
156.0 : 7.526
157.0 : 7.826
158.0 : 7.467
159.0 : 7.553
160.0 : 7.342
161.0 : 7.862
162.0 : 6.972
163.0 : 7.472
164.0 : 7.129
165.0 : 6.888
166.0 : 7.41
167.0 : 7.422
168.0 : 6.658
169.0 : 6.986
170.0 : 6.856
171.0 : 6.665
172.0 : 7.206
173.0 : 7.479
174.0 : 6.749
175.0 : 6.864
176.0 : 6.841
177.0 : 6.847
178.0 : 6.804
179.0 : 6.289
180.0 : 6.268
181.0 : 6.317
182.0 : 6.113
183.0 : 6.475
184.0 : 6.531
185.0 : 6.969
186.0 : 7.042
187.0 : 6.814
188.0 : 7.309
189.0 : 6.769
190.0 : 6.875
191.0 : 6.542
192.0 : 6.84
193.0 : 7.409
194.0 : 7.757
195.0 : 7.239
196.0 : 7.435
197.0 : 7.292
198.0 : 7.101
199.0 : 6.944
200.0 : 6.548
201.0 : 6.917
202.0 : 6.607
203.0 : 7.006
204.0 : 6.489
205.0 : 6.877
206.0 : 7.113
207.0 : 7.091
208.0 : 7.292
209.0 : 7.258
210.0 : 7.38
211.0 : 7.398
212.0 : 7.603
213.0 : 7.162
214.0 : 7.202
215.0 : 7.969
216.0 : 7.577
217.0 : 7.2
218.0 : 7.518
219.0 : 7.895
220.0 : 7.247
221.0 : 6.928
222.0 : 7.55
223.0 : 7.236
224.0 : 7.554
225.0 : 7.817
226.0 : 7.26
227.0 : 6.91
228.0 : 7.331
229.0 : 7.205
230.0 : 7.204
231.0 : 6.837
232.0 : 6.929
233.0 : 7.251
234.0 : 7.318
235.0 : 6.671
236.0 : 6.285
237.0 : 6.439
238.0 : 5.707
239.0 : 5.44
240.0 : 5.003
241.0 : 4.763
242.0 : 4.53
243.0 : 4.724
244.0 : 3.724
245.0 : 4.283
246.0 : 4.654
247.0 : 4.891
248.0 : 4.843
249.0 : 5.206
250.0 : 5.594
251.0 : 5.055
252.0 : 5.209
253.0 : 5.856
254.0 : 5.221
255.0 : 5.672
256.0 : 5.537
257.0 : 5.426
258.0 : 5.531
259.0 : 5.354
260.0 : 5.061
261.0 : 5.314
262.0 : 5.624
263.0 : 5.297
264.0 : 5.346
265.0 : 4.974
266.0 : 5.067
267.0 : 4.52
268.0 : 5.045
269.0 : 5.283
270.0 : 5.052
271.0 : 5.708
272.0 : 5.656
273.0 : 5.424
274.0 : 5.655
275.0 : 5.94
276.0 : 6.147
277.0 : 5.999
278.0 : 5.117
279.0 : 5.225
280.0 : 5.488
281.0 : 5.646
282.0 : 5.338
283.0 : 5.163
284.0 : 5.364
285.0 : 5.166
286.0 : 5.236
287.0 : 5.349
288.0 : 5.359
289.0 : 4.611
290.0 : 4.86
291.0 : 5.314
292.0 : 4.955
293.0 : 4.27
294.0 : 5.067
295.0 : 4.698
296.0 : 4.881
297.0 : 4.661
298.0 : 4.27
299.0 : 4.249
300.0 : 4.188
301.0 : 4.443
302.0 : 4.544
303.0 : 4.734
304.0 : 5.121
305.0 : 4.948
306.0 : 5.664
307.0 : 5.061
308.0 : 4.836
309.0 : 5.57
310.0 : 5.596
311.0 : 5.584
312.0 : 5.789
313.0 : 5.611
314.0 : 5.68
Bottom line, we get 0.83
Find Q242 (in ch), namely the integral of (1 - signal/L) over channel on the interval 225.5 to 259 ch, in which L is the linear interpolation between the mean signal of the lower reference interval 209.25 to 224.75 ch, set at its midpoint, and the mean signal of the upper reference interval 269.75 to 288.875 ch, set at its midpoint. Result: 4.47 ch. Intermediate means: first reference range 7.43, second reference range 5.46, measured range 5.77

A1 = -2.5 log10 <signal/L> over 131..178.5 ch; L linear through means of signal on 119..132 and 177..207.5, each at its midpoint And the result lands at -0.05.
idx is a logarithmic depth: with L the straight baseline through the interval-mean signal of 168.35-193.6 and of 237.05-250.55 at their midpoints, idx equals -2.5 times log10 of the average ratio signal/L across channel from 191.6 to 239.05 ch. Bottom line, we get -0.23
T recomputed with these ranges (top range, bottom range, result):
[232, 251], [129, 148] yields 0.70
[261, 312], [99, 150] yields 0.69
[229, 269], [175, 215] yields 0.79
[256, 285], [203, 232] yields 0.74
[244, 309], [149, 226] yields 0.72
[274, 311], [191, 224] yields 0.71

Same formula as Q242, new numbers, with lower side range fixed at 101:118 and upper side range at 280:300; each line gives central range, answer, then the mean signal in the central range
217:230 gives -3.3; 7.36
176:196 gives -1.5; 6.82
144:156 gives -1.2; 7.52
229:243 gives -1.2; 6.17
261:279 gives -0.6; 5.4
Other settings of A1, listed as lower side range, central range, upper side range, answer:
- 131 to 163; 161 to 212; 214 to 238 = 0.064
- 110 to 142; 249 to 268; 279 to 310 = 0.035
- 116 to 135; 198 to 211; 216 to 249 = -0.063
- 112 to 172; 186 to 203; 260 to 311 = -0.076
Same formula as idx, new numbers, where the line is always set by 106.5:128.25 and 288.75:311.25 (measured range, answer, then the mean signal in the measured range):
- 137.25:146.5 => -0.15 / 7.86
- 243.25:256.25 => 0.09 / 5.04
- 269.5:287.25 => -0.07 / 5.48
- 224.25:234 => -0.25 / 7.21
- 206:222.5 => -0.24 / 7.38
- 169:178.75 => -0.08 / 6.91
